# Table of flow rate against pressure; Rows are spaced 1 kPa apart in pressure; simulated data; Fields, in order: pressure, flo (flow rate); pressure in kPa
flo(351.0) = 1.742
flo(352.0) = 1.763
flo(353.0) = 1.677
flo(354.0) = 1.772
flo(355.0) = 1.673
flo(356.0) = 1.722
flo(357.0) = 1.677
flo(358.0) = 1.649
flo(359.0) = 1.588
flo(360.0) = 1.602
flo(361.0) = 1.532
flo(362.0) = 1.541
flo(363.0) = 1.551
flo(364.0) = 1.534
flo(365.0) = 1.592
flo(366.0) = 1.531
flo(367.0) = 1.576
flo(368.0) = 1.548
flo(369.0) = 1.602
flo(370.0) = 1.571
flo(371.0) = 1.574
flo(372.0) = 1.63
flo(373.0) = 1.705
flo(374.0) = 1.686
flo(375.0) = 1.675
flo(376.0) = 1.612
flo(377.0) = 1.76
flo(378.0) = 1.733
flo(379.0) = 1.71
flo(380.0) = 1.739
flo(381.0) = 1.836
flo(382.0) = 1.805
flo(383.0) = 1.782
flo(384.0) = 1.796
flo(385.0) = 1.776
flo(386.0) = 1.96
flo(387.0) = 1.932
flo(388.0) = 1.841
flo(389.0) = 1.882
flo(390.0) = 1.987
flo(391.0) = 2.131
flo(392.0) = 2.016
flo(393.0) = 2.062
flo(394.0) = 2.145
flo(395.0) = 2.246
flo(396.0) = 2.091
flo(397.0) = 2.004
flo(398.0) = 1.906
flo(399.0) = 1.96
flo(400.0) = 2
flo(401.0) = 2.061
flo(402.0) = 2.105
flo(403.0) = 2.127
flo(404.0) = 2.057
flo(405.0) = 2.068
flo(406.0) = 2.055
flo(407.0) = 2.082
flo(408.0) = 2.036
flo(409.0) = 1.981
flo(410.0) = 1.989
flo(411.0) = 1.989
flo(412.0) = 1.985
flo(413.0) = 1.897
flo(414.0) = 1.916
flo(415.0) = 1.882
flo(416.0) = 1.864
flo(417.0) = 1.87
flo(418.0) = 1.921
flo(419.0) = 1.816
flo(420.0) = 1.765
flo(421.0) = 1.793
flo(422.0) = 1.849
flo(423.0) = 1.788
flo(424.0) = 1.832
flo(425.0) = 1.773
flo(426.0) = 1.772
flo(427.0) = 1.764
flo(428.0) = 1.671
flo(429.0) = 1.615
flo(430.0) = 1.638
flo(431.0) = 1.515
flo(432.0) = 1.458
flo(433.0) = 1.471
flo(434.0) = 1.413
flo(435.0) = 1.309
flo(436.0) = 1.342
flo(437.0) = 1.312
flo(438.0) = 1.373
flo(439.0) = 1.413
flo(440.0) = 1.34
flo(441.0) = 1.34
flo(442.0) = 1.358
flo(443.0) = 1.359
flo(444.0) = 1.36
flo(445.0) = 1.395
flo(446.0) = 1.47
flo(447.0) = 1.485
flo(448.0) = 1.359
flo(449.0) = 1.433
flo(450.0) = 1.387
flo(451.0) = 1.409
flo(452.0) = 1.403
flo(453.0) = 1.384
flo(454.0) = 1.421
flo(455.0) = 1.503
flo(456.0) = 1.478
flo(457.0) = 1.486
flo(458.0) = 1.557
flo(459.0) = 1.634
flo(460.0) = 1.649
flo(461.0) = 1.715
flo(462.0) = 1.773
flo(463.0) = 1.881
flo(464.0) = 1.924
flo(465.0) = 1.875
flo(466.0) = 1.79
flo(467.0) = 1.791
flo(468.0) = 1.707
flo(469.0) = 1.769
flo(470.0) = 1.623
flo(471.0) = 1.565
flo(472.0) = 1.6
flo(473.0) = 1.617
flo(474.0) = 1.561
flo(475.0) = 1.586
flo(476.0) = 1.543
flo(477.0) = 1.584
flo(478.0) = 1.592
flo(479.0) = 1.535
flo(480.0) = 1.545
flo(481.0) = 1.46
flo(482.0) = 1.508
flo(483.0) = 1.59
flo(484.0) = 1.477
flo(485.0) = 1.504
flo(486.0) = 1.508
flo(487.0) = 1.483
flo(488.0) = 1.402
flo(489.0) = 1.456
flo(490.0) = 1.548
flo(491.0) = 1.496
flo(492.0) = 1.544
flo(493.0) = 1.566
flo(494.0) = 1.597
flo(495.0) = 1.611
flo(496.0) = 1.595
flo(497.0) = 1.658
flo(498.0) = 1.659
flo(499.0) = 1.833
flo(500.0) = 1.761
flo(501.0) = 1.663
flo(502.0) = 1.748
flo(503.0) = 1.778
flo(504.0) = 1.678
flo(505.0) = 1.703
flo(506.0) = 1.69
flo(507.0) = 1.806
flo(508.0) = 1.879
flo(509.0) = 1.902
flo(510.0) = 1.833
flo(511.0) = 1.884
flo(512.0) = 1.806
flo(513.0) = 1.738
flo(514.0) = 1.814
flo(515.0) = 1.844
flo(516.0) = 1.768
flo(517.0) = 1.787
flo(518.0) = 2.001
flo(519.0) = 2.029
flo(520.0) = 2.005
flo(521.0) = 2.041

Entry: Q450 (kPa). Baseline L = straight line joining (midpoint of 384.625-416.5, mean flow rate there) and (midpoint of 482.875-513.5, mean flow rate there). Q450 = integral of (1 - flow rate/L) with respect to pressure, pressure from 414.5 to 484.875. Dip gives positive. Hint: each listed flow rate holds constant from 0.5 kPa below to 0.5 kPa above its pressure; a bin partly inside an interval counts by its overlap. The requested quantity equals 9.3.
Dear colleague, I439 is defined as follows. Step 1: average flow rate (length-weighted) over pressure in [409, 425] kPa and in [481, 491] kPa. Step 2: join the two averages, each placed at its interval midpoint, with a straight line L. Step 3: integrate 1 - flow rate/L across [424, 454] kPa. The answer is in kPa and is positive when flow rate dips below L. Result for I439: 5.0 kPa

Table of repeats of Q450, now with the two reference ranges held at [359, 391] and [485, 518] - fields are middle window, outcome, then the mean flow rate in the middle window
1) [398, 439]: -2.44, 1.8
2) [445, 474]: 1.75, 1.59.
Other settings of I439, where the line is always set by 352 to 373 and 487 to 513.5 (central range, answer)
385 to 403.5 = -4.42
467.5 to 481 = 0.58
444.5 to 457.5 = 1.77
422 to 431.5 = -0.40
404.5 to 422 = -3.15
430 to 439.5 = 1.36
